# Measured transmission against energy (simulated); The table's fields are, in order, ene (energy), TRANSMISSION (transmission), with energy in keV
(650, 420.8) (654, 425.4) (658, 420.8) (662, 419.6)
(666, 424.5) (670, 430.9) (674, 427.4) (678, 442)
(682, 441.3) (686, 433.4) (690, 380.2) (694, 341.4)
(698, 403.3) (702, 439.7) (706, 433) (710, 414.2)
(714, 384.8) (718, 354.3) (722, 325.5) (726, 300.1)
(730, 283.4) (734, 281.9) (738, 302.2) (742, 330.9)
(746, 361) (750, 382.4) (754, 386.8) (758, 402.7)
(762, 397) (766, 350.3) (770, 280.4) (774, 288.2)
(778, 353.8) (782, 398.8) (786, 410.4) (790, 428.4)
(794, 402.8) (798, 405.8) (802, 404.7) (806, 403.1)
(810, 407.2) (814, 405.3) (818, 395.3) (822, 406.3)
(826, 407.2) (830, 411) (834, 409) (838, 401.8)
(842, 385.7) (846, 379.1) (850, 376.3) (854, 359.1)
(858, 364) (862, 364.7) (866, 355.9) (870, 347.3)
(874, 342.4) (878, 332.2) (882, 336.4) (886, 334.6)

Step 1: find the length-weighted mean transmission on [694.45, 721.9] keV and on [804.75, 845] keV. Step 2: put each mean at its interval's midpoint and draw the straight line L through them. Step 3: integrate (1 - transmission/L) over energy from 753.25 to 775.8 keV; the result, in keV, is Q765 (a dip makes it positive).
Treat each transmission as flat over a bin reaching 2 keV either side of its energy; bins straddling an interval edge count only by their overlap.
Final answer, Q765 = 2.8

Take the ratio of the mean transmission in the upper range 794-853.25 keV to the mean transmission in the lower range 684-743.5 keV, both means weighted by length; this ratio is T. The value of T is 1.1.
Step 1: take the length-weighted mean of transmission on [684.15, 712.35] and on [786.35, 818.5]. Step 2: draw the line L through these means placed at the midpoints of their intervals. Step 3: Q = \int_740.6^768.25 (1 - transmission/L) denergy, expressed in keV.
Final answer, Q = 2.3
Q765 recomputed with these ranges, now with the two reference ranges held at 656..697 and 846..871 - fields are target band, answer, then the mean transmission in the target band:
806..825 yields -1.42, 404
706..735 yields 4.31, 343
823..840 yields -1.66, 407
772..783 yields 1.26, 342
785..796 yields -0.90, 414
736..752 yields 2.10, 344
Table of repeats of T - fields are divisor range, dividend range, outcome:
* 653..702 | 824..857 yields 0.94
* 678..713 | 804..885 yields 0.92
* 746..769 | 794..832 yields 1.07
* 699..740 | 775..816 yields 1.13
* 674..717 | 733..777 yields 0.84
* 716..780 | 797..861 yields 1.17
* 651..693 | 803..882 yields 0.90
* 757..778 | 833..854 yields 1.13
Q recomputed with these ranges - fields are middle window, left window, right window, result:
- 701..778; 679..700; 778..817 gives 9.85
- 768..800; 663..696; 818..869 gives 1.98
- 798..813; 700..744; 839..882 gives -2.05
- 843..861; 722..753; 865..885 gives -1.68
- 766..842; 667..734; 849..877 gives -4.39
